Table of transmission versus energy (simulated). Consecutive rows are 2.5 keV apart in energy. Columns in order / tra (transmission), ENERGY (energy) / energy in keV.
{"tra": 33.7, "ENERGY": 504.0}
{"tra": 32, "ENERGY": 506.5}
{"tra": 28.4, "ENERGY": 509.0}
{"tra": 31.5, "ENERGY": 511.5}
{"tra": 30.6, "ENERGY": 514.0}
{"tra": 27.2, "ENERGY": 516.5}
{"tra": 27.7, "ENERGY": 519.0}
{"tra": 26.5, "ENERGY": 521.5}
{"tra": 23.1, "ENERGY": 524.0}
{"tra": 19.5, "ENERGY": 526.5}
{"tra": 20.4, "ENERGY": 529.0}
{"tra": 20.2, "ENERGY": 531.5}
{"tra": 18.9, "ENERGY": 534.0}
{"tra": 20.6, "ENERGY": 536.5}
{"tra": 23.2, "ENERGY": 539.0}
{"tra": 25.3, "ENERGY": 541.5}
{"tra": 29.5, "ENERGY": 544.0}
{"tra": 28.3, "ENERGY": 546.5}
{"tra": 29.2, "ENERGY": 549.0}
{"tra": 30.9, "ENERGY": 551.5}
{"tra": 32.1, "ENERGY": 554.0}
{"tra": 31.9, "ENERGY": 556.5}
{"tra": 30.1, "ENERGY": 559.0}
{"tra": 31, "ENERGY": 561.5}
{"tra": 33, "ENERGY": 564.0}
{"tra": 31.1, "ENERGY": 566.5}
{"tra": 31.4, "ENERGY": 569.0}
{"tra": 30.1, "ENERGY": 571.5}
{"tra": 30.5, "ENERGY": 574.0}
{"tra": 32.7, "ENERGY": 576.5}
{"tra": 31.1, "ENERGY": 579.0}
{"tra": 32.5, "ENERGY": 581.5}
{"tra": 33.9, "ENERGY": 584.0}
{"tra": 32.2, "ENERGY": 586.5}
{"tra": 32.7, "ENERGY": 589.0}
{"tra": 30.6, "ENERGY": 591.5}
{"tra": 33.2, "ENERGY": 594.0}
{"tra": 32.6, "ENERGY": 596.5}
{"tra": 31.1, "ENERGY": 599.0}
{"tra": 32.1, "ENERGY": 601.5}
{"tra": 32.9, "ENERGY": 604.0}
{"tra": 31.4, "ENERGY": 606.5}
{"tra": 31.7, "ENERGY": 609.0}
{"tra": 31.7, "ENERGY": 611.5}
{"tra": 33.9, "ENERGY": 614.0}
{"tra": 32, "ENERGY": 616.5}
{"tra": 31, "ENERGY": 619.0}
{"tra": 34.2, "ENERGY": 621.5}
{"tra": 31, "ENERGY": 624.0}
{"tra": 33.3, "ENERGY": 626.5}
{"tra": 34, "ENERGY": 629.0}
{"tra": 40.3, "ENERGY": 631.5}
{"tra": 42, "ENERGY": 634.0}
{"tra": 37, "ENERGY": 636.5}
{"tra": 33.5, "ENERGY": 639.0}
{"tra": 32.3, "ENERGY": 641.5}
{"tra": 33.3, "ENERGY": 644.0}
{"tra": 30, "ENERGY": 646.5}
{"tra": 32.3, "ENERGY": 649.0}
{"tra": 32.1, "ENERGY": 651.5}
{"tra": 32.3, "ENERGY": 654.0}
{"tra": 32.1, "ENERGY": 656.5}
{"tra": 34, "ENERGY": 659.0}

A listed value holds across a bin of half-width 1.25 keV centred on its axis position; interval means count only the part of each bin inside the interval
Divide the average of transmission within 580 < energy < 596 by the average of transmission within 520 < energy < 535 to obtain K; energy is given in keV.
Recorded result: 1.5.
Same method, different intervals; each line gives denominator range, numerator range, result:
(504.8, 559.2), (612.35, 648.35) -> 1.28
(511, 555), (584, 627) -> 1.26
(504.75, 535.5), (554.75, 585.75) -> 1.24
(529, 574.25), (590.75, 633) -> 1.18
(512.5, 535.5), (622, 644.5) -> 1.48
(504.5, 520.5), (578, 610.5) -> 1.08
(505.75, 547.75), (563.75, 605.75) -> 1.26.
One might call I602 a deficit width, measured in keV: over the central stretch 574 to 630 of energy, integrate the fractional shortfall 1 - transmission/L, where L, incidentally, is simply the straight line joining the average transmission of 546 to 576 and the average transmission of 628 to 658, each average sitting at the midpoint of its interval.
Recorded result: 0.5 keV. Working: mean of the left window 30.9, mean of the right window 34.3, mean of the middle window 32.3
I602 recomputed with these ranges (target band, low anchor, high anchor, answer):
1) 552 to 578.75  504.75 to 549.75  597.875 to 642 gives -2.21 keV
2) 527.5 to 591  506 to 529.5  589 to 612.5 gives 1.20 keV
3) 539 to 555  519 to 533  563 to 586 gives -1.32 keV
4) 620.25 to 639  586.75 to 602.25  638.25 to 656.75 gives -2.13 keV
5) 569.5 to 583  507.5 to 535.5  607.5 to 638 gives -0.64 keV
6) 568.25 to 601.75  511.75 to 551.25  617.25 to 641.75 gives -1.67 keV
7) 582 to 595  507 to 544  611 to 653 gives -1.03 keV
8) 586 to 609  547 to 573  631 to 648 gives 0.64 keV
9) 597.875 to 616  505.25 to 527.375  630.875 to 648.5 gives 0.56 keV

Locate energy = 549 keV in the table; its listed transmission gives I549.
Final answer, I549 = 29.2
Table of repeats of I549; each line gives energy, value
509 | 28.4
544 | 29.5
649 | 32.3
